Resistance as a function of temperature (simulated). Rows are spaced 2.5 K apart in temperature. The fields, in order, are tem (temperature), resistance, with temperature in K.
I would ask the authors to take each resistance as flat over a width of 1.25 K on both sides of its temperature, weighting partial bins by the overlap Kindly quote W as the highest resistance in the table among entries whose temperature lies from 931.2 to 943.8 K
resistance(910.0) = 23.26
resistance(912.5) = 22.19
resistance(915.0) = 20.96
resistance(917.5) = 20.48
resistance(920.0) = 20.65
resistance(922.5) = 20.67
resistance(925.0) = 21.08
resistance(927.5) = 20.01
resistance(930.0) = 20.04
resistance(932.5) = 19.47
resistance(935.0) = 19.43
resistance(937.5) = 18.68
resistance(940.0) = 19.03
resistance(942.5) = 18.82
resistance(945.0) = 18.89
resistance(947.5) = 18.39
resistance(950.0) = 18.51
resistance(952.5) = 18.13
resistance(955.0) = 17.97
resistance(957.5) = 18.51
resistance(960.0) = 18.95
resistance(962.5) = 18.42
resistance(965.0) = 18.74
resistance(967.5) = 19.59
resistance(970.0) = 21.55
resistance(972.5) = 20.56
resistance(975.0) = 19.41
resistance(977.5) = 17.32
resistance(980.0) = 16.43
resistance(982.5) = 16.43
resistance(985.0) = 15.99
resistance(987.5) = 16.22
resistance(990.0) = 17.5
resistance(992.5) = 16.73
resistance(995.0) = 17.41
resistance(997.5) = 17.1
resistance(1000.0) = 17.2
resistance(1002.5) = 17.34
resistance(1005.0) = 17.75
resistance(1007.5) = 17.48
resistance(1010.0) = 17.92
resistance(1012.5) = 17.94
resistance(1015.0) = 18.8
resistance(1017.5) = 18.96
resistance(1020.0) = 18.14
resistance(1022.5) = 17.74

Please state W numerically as 19.47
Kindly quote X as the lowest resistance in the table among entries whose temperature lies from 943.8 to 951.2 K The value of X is 18.39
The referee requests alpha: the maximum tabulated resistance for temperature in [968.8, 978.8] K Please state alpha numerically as 21.55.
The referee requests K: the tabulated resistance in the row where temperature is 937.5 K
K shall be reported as 18.68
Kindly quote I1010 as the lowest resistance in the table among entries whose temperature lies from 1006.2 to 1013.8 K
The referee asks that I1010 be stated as 17.48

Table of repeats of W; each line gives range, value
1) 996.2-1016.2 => 18.8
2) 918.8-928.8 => 21.08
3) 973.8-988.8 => 19.41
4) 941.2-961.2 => 18.95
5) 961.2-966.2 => 18.74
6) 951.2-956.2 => 18.13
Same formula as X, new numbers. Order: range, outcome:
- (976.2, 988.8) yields 15.99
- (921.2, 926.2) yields 20.67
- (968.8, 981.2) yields 16.43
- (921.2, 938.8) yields 18.68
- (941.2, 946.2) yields 18.82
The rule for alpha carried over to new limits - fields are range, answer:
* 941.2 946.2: 18.89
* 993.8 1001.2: 17.41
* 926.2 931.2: 20.04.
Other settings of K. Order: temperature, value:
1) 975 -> 19.41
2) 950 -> 18.51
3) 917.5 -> 20.48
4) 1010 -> 17.92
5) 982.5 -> 16.43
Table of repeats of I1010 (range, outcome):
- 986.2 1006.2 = 16.22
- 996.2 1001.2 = 17.1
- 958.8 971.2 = 18.42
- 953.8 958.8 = 17.97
